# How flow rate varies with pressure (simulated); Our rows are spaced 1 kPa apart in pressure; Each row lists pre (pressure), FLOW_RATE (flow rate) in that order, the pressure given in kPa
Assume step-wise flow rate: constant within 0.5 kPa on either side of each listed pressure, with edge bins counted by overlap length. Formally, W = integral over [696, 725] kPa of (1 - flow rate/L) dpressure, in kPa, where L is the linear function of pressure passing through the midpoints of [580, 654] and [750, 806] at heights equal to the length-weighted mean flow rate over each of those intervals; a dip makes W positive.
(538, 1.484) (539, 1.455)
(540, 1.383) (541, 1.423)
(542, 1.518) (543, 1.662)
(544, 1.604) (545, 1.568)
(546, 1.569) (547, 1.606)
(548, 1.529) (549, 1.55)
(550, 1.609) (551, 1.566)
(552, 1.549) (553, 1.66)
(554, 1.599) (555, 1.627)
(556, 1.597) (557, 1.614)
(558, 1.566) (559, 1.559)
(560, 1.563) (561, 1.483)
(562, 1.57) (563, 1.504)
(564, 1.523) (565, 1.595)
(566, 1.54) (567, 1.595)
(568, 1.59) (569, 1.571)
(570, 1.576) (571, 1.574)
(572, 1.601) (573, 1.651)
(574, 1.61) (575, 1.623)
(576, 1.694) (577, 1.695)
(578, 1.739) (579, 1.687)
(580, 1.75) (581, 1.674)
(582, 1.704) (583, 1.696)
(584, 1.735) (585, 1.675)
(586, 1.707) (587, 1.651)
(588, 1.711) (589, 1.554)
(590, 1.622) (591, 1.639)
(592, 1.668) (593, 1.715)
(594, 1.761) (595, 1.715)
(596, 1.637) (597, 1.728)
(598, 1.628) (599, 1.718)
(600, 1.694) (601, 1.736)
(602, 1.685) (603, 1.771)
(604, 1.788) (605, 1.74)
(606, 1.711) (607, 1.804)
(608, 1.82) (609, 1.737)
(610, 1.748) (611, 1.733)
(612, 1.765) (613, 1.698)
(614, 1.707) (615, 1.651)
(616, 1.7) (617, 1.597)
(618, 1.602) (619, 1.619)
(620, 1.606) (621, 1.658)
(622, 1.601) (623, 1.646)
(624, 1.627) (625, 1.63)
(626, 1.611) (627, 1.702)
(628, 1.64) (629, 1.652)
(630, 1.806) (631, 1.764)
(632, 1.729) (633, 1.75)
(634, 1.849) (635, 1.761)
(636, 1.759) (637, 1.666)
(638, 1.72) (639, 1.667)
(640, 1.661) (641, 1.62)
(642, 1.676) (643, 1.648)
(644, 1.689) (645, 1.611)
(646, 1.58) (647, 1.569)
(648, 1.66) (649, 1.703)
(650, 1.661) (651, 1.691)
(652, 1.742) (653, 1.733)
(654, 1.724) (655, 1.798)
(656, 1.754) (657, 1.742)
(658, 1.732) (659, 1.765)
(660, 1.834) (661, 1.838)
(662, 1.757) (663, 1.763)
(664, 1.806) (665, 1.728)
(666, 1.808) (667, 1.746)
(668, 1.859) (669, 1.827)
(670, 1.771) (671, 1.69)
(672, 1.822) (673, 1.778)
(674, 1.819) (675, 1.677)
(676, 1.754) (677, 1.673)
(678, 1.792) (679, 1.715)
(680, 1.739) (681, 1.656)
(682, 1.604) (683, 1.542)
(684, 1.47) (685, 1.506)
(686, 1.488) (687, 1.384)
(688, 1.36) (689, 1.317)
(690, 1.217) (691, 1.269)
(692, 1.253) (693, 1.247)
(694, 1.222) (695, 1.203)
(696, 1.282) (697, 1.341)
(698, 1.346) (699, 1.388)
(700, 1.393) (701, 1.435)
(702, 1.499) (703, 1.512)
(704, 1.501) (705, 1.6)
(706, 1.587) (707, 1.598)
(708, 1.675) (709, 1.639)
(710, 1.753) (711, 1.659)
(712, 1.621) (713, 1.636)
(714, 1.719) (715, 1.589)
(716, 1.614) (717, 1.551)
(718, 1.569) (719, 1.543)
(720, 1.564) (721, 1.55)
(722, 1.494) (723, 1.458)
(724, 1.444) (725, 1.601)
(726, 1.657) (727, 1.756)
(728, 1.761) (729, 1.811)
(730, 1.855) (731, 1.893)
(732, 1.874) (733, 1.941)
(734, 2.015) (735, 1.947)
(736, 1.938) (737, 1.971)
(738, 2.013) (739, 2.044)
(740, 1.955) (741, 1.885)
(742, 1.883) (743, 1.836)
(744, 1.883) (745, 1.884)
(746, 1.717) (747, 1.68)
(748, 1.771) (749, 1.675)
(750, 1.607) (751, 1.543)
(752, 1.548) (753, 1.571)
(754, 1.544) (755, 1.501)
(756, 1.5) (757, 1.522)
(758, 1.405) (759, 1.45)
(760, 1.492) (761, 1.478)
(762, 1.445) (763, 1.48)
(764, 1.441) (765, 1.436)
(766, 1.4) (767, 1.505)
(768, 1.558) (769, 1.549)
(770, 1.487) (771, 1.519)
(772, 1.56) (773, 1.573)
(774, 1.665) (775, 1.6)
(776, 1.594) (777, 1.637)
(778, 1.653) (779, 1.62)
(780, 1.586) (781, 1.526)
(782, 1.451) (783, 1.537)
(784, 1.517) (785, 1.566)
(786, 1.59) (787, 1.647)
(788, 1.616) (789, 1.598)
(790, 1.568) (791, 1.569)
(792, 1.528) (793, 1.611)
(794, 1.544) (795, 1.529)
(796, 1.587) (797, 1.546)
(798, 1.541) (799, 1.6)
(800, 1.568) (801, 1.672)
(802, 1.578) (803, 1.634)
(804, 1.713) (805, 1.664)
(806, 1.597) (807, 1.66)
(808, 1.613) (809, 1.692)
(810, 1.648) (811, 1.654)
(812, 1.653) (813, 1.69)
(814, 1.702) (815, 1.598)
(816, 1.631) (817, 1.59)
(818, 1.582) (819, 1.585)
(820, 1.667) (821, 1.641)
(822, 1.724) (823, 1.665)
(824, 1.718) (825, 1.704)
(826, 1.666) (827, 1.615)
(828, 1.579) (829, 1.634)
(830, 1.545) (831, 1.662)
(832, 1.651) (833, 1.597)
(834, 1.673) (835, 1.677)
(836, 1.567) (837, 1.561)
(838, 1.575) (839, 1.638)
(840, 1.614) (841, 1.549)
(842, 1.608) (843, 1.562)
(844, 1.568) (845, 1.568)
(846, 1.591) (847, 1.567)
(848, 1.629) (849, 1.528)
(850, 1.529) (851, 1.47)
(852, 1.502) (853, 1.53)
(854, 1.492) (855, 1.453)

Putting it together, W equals 1.2 kPa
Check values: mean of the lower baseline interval 1.69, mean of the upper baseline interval 1.55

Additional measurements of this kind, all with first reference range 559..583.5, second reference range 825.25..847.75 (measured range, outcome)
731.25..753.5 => -3.0 kPa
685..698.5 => 2.5 kPa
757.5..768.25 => 1.0 kPa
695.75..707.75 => 1.1 kPa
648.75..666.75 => -1.6 kPa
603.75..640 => -2.0 kPa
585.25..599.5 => -0.5 kPa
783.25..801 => 0.4 kPa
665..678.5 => -1.3 kPa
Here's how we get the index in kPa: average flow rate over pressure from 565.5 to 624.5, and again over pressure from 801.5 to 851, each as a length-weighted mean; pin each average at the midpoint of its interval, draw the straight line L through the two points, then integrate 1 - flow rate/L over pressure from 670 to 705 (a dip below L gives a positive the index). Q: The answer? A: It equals 3.2 kPa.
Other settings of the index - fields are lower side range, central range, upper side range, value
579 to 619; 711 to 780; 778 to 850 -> -0.7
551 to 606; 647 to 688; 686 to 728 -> -4.5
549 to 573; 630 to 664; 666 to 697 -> -3.4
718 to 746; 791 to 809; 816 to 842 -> 0.8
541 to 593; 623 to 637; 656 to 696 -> -0.8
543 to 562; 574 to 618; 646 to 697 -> -2.8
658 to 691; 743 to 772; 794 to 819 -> 1.3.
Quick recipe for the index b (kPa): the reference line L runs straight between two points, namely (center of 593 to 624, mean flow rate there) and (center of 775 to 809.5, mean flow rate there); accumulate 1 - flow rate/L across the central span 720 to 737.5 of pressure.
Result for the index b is -1.4 kPa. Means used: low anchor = 1.7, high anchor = 1.59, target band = 1.76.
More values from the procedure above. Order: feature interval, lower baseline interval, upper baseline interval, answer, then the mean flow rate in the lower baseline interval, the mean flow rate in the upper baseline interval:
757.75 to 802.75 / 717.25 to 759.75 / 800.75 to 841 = 3.4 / 1.71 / 1.64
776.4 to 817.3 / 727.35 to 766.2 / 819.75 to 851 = 1.3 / 1.71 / 1.61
